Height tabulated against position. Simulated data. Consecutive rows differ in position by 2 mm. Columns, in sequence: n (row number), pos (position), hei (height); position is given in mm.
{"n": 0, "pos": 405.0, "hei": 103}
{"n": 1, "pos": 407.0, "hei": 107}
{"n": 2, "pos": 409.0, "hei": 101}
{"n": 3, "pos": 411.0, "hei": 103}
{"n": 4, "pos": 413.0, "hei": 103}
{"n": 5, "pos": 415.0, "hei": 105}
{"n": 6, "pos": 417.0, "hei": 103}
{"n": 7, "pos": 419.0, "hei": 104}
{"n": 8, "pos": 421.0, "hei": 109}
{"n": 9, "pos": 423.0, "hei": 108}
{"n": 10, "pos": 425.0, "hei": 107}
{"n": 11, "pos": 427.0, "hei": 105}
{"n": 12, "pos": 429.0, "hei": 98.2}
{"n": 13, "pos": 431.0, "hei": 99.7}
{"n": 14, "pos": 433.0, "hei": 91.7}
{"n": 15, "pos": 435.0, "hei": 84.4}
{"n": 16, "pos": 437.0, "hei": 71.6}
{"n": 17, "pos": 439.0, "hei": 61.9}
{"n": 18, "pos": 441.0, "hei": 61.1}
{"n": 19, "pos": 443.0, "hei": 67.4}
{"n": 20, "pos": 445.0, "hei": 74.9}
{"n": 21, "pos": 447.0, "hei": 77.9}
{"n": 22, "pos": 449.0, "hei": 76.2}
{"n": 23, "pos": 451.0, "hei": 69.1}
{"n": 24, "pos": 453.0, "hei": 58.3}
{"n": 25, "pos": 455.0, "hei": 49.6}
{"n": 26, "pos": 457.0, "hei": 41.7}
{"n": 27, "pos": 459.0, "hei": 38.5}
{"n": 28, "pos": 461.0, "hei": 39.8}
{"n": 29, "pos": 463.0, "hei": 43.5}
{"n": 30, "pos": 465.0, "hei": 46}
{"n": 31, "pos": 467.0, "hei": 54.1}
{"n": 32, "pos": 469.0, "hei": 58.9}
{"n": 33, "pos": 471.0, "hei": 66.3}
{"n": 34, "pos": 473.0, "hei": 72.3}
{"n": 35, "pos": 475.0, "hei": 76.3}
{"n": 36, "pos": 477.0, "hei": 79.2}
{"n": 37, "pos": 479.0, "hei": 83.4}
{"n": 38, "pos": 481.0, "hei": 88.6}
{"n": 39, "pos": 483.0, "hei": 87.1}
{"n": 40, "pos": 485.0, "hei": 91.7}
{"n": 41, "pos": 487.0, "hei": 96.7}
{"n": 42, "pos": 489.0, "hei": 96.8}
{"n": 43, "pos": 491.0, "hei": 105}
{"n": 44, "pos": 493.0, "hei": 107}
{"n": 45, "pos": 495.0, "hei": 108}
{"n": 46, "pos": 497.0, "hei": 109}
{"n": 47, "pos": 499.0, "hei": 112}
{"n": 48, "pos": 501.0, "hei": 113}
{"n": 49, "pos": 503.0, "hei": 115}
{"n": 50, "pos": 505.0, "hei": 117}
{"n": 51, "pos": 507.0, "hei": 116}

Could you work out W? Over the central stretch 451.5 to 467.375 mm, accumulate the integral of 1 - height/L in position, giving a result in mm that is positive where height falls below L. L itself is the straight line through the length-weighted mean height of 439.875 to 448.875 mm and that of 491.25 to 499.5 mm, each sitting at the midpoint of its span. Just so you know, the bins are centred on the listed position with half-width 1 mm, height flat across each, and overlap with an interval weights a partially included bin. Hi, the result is 6.8 mm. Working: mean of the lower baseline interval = 70.8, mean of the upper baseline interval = 108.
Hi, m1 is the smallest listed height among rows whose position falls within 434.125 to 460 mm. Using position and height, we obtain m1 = 38.5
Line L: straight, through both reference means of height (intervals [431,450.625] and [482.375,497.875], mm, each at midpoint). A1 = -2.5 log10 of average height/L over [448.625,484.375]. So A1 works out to 0.38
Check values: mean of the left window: 75.3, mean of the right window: 100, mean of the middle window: 62.8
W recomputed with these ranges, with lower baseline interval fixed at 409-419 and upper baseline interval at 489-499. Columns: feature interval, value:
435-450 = 4.8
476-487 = 2.0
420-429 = -0.2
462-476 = 6.1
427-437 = 1.1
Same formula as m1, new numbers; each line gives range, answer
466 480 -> 54.1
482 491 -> 87.1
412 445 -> 61.1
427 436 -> 84.4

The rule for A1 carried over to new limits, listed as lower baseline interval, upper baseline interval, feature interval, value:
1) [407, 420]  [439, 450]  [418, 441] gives -0.073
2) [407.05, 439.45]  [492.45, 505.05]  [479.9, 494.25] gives 0.138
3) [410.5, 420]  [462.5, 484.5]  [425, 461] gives 0.222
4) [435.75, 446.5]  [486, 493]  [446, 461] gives 0.299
